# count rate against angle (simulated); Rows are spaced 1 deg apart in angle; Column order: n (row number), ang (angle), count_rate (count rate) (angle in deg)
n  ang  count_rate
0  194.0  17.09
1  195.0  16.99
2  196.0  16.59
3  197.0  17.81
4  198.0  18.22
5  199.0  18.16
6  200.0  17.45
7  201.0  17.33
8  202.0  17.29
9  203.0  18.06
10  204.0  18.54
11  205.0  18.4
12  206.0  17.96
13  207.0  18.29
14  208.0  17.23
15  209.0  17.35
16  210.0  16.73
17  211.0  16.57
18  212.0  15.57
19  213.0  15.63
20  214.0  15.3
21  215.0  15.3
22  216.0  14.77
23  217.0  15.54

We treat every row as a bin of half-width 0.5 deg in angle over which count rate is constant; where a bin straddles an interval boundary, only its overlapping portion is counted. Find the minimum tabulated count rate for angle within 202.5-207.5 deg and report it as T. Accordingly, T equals 17.96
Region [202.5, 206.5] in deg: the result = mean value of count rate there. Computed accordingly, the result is 18.2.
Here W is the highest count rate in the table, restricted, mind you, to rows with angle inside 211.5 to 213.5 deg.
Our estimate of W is 15.63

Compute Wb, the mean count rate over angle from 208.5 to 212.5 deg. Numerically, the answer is 16.6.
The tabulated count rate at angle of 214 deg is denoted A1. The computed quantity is 15.3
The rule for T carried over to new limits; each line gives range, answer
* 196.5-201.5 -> 17.33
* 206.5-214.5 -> 15.3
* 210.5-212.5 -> 15.57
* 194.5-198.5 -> 16.59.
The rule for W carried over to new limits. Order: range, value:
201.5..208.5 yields 18.54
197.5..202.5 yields 18.22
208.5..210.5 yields 17.35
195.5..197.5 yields 17.81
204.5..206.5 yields 18.4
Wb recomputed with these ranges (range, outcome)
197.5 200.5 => 17.9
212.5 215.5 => 15.4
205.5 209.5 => 17.7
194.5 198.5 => 17.4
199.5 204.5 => 17.7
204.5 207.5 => 18.2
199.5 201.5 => 17.4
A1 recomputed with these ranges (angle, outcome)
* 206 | 17.96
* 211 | 16.57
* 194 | 17.09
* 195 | 16.99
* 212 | 15.57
